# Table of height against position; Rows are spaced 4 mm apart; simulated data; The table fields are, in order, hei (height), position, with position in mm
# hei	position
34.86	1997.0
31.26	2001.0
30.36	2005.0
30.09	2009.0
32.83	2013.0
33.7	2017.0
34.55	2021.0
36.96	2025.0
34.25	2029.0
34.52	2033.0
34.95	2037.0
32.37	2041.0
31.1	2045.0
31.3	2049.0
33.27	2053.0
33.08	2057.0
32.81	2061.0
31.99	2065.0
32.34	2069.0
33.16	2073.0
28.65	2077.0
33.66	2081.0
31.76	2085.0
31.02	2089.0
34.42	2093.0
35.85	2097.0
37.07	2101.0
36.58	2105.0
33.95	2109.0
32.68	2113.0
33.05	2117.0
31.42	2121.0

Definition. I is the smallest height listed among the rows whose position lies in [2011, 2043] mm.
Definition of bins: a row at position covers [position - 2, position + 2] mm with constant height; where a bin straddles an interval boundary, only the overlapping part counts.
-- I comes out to 32.37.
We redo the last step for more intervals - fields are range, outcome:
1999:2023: 30.09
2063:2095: 28.65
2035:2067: 31.1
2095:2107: 35.85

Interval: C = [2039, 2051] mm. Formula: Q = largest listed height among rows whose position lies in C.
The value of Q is 32.37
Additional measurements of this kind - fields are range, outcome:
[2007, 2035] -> 36.96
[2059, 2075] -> 33.16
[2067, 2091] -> 33.66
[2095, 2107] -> 37.07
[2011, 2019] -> 33.7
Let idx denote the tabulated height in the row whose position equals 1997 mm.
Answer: 34.86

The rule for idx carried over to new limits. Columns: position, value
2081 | 33.66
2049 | 31.3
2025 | 36.96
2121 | 31.42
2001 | 31.26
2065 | 31.99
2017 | 33.7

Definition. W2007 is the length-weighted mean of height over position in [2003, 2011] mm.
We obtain 30.2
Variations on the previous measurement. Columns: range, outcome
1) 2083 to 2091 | 31.4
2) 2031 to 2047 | 33.2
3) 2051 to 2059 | 33.2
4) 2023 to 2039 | 35.2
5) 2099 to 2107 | 36.8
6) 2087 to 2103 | 34.6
